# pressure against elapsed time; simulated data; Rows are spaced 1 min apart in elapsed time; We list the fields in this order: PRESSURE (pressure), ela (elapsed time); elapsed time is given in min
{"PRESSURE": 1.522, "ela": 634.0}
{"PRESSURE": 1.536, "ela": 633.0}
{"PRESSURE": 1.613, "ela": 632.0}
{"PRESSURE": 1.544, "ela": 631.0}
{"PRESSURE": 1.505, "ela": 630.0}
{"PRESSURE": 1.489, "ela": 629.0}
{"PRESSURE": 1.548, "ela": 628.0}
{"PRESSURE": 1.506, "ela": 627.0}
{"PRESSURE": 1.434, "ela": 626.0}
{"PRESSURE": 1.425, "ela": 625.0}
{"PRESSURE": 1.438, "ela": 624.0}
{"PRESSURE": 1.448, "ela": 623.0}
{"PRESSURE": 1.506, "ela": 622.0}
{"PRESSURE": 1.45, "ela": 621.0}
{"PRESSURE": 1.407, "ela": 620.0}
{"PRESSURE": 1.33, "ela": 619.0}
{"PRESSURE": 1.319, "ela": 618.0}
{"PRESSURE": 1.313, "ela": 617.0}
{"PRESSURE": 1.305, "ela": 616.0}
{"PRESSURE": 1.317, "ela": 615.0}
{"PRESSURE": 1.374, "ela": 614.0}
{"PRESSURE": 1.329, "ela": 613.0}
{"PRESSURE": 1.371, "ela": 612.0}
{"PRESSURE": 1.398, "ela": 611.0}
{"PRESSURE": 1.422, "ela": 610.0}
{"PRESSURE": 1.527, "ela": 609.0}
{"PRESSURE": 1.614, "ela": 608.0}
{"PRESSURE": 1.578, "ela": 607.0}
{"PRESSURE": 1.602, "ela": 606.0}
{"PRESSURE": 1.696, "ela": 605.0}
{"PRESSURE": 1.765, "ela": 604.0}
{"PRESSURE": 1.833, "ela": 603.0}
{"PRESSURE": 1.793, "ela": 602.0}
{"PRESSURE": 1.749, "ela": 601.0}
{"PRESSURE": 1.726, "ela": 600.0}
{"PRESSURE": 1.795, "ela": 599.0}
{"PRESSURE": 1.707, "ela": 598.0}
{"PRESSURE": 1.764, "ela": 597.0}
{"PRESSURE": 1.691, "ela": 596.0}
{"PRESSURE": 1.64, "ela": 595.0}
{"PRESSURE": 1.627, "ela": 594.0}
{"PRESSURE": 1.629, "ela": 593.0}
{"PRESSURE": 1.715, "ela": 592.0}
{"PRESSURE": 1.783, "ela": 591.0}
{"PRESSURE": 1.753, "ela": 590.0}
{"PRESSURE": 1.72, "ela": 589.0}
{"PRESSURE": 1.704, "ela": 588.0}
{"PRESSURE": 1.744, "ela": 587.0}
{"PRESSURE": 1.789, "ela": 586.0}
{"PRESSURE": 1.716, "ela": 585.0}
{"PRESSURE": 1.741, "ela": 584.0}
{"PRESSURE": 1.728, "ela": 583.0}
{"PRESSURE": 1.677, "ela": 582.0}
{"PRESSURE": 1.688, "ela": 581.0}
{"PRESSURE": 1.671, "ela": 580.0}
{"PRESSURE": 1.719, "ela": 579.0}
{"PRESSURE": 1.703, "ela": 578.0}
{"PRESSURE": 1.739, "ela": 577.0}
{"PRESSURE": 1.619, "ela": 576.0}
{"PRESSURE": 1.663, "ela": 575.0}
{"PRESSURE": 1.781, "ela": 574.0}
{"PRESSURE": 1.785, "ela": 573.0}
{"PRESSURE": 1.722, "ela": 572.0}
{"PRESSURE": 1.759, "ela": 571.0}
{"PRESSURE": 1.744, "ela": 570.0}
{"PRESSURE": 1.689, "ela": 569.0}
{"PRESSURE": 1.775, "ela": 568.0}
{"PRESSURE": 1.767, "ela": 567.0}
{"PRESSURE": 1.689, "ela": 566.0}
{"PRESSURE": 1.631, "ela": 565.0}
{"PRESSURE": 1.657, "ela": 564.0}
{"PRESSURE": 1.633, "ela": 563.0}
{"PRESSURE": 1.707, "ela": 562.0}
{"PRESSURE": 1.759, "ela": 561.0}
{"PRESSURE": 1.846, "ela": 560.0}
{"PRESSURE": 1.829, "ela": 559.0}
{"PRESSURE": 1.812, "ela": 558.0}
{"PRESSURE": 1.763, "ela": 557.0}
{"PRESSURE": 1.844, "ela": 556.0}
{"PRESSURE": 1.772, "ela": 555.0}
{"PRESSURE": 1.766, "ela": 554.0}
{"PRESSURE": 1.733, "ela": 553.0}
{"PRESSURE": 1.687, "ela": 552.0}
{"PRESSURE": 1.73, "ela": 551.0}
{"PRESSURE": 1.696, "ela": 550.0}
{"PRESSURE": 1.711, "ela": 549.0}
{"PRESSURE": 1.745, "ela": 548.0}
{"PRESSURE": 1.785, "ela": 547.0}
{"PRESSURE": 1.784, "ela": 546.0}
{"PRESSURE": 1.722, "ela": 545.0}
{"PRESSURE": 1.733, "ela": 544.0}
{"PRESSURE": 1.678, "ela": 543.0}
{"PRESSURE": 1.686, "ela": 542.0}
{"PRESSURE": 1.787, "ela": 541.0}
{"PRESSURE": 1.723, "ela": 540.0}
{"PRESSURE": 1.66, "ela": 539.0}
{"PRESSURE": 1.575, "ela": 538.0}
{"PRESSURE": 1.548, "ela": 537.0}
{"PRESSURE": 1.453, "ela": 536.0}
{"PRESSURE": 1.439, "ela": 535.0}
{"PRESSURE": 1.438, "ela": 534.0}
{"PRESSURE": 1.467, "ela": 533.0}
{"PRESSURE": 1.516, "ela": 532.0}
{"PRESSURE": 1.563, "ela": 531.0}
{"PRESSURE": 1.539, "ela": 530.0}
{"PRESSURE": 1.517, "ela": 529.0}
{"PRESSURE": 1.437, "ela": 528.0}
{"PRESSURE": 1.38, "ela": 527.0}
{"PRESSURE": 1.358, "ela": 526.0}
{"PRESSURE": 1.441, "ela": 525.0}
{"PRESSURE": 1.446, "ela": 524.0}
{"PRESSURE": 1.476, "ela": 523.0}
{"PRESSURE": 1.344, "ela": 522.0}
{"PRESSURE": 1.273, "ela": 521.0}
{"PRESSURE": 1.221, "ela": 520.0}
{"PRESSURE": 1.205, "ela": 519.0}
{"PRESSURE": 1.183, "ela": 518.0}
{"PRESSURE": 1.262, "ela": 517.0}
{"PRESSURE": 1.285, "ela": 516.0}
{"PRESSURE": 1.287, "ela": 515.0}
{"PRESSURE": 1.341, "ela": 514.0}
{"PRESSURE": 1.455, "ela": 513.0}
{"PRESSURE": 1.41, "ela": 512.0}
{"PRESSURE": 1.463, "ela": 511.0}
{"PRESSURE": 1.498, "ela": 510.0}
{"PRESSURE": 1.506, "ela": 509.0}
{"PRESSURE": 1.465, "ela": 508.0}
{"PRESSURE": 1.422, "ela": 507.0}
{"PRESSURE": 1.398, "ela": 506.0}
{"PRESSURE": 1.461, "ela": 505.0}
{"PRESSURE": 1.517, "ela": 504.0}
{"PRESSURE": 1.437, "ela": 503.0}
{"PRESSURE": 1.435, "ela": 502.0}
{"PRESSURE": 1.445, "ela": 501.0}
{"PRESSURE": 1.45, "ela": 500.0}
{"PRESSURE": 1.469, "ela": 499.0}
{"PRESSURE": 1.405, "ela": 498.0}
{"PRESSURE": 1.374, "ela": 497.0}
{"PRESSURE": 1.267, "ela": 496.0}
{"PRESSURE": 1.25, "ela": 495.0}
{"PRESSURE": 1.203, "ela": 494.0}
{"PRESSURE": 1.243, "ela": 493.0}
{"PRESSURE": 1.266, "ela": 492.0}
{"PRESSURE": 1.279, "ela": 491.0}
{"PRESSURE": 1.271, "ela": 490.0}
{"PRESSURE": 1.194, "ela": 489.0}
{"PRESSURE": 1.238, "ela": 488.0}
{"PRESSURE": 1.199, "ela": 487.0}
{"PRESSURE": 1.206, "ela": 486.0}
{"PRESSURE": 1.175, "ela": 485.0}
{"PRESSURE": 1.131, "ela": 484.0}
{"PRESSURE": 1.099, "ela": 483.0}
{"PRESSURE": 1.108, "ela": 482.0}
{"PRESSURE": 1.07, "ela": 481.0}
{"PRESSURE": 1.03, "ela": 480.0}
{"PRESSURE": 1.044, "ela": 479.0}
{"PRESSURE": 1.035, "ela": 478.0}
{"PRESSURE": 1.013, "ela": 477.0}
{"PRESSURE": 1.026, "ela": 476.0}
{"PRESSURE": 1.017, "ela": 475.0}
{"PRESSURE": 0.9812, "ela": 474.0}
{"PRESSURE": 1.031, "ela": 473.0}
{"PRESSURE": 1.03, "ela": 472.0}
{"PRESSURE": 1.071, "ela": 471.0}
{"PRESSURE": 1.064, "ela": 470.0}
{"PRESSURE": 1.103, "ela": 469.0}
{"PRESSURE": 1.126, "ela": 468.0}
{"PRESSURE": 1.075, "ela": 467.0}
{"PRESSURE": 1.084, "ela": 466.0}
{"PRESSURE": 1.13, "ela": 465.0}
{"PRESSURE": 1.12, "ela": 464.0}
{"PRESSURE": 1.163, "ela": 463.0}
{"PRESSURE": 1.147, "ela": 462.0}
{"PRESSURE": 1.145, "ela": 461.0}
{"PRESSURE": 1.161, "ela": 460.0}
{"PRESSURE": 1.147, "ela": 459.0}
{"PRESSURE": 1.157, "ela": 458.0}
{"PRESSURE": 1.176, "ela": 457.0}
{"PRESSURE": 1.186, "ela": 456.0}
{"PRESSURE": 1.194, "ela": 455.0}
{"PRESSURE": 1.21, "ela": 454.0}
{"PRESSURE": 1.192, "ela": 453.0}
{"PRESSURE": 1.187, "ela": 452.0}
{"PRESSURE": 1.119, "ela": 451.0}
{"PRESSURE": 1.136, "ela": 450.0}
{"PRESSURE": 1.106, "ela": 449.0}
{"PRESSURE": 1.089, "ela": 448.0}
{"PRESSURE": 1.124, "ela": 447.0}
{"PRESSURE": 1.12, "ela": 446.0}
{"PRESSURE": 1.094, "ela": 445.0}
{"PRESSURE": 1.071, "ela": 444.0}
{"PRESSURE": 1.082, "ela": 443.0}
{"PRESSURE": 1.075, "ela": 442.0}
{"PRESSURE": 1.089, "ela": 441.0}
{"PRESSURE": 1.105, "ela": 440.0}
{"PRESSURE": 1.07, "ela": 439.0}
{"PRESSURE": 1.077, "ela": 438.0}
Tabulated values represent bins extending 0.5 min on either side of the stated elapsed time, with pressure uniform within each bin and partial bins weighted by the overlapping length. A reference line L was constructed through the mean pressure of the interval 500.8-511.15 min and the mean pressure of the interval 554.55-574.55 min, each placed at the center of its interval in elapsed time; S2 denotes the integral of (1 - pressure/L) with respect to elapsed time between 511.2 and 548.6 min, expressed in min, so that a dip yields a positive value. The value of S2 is 2.12 min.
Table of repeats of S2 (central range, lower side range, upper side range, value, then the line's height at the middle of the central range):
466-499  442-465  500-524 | 3.01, 1.26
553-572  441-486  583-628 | -4.09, 1.44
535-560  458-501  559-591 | -2.45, 1.56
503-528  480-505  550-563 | 1.17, 1.45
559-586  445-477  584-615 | -3.08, 1.54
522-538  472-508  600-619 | -1.66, 1.33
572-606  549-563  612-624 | -3.71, 1.55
